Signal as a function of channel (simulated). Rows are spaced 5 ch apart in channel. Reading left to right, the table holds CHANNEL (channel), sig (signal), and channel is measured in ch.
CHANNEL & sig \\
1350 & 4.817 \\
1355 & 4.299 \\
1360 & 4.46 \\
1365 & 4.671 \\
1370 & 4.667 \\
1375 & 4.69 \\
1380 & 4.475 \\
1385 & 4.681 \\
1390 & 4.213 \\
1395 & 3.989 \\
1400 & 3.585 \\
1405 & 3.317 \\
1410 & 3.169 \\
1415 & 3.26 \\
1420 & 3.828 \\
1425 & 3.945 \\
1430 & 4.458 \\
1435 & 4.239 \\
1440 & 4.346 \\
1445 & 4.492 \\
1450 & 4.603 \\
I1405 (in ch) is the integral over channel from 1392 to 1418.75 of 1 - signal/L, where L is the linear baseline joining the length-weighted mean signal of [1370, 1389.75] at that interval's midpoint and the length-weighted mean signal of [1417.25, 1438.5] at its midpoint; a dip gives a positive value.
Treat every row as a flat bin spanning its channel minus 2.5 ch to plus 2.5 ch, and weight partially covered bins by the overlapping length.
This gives 5.2 ch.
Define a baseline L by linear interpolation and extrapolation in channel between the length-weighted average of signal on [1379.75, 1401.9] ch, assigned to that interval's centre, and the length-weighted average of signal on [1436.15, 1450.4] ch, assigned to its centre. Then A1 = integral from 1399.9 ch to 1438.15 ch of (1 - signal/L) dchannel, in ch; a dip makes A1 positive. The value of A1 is 5.11 ch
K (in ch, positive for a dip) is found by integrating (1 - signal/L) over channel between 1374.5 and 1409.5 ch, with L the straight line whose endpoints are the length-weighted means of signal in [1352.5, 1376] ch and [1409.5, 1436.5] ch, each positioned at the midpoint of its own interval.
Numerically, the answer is 1.5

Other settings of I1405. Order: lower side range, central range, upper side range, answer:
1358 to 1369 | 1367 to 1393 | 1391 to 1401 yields -1.9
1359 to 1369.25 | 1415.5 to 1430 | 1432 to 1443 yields 1.6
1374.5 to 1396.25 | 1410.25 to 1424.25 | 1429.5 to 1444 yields 2.7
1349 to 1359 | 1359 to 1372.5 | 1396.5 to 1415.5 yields -1.2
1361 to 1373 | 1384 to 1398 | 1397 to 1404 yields -1.3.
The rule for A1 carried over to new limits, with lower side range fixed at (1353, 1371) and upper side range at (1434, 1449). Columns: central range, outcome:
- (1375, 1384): -0.16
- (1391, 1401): 1.31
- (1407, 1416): 2.49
